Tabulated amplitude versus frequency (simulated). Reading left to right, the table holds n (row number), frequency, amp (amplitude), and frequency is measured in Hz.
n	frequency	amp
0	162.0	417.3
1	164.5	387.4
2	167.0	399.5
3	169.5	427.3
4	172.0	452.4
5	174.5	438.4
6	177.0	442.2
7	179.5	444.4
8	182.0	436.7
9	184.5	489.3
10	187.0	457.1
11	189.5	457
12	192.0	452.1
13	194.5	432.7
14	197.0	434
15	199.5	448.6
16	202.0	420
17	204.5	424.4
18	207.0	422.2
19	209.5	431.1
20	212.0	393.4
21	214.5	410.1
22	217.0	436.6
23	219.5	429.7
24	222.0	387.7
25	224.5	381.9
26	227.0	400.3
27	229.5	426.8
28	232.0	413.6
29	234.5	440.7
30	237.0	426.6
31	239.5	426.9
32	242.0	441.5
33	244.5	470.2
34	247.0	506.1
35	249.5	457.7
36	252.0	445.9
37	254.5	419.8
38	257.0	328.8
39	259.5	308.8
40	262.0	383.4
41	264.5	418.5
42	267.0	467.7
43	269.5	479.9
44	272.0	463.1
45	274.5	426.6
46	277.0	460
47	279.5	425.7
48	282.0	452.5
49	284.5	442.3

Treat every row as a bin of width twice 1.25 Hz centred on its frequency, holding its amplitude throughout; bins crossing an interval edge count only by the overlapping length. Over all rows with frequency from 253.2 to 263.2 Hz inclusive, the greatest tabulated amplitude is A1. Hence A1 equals 419.8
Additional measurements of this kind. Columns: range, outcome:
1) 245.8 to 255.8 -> 506.1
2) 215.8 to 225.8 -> 436.6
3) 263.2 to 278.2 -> 479.9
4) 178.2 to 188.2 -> 489.3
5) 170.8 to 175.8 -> 452.4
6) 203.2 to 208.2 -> 424.4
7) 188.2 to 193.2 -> 457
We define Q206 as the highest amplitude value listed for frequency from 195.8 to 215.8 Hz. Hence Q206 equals 448.6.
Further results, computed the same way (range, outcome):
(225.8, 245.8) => 470.2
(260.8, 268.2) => 467.7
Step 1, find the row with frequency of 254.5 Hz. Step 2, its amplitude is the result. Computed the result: 419.8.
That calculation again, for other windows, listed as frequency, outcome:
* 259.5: 308.8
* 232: 413.6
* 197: 434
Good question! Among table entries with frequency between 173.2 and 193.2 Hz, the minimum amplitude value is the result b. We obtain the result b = 436.7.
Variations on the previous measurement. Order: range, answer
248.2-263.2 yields 308.8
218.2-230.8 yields 381.9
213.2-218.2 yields 410.1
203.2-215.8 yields 393.4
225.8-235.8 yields 400.3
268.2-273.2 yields 463.1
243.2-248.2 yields 470.2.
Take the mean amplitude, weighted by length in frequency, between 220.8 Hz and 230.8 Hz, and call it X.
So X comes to 399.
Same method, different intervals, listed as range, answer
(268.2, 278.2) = 457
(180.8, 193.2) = 459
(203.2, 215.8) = 416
